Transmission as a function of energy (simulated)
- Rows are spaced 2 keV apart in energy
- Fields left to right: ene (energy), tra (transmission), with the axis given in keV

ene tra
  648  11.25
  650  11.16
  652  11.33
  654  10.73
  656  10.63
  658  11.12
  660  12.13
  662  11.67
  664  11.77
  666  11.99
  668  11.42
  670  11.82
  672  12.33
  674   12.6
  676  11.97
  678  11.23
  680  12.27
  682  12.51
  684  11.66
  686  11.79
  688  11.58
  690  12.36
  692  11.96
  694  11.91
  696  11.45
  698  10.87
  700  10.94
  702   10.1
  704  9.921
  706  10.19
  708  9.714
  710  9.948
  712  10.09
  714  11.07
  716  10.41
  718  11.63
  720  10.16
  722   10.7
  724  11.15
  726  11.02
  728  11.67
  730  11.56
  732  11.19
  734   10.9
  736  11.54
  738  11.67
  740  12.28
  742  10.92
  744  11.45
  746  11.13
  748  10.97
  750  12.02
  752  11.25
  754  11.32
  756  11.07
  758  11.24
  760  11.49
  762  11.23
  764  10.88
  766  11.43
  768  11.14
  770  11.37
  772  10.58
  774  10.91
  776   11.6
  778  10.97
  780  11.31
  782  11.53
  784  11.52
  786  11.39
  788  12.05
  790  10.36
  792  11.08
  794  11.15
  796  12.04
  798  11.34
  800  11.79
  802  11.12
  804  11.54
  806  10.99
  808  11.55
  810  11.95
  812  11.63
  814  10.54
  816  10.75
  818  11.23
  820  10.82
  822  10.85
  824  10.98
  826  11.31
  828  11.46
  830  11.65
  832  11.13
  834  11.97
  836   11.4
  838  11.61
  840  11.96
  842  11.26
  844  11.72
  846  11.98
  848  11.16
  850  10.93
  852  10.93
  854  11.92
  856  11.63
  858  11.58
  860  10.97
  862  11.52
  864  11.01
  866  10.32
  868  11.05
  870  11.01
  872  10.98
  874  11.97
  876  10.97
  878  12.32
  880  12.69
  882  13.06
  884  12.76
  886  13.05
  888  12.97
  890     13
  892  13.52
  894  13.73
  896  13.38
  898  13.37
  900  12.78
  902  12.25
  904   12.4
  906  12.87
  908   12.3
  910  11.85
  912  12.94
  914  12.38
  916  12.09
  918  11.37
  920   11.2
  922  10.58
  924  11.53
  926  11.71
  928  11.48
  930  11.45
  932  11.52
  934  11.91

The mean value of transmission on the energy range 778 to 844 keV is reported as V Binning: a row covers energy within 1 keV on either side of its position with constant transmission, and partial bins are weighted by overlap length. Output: 11.4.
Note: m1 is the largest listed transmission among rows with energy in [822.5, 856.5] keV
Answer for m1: 11.98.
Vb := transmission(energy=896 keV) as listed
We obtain 13.38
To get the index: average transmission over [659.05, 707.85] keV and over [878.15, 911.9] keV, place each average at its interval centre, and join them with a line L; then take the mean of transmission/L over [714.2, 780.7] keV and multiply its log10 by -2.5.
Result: 0.07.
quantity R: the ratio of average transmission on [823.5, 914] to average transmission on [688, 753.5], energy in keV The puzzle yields 1.1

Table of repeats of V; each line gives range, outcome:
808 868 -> 11.3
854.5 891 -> 11.8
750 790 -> 11.3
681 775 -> 11.2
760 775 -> 11.1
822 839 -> 11.4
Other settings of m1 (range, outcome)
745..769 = 12.02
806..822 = 11.95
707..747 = 12.28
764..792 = 12.05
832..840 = 11.97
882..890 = 13.06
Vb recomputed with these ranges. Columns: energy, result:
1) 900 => 12.78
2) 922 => 10.58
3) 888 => 12.97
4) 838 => 11.61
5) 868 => 11.05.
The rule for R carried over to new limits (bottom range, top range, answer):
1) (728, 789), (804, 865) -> 1.00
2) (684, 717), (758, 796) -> 1.03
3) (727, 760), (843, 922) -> 1.06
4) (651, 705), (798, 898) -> 1.01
